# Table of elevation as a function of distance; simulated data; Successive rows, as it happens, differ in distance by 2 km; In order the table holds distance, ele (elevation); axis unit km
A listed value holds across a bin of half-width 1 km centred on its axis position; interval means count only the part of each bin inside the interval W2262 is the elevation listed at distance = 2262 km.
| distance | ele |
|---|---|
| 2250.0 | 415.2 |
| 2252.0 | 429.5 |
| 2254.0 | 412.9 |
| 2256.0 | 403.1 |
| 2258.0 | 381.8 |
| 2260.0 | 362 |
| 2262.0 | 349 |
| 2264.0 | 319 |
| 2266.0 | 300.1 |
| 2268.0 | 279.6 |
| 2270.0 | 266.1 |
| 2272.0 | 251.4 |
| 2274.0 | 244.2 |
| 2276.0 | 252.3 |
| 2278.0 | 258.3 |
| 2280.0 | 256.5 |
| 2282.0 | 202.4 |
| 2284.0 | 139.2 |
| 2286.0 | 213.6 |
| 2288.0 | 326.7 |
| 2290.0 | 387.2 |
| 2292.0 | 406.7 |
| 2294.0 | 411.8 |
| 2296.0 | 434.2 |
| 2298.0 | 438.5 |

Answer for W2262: 349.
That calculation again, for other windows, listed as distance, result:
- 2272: 251.4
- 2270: 266.1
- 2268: 279.6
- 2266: 300.1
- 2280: 256.5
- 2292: 406.7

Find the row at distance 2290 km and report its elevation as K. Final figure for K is 387.2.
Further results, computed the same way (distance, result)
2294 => 411.8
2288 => 326.7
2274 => 244.2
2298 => 438.5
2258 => 381.8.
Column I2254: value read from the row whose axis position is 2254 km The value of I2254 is 412.9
